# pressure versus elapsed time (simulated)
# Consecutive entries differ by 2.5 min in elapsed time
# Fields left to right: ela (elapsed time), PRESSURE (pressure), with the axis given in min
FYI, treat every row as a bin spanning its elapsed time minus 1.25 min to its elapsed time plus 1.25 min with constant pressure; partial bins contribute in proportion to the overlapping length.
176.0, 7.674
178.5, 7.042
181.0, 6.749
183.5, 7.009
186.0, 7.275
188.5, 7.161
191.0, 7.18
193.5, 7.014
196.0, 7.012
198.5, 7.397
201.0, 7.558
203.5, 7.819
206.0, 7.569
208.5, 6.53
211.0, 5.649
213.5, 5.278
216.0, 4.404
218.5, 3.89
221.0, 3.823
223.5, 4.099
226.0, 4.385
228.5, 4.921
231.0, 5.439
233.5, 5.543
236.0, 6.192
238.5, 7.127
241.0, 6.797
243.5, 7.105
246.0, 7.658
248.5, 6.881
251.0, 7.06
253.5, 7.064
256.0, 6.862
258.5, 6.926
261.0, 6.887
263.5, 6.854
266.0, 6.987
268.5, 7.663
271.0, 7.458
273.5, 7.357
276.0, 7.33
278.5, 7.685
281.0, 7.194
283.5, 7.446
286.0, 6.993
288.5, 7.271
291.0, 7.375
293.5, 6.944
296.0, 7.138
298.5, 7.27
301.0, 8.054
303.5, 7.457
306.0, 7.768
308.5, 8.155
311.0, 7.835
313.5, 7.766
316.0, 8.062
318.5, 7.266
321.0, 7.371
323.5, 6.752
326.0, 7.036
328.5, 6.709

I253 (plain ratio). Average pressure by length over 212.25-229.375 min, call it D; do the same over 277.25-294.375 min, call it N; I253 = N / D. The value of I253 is 1.66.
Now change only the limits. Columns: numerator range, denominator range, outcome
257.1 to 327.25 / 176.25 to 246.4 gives 1.17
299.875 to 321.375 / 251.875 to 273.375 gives 1.09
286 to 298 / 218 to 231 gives 1.64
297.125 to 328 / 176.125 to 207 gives 1.04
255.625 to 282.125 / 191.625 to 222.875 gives 1.17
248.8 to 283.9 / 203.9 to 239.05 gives 1.34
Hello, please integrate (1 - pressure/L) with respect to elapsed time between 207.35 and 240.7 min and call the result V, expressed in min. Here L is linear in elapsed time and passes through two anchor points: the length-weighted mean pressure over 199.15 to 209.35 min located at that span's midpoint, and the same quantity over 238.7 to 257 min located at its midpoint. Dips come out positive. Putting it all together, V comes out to 9.33 min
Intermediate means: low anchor 7.4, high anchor 7.07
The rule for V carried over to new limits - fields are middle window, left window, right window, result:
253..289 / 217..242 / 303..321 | -4.07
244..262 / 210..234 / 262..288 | -2.47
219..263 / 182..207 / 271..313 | 7.39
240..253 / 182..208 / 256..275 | 0.14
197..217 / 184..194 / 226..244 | 0.49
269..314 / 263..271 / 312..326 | -0.90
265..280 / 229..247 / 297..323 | -0.80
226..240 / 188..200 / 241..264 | 2.65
